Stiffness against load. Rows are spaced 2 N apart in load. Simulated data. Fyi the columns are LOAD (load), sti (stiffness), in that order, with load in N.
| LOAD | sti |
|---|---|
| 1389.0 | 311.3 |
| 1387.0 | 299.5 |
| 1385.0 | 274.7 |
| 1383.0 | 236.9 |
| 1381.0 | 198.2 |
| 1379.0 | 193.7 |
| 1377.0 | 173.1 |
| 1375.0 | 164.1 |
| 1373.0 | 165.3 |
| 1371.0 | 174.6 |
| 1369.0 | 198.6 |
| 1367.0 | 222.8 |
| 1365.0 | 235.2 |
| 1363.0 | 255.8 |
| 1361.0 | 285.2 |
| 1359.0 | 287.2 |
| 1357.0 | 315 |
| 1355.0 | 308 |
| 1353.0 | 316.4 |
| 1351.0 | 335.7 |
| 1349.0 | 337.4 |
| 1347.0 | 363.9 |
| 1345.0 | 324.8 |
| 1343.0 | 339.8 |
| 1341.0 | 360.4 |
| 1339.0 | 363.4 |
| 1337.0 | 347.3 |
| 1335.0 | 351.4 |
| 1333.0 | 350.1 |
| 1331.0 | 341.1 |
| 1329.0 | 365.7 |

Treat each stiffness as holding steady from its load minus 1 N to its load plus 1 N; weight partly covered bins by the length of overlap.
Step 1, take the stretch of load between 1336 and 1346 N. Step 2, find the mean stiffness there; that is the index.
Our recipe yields 347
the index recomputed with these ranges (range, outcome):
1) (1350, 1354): 326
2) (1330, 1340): 351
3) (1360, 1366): 259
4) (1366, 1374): 190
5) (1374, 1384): 193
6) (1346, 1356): 332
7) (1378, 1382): 196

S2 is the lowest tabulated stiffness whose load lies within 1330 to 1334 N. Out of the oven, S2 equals 341.1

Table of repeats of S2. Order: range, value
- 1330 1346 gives 324.8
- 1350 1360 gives 287.2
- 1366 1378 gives 164.1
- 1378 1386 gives 193.7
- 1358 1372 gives 174.6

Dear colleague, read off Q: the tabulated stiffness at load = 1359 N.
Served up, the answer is 287.2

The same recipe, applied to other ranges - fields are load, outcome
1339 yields 363.4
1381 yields 198.2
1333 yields 350.1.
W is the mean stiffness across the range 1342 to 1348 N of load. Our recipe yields 343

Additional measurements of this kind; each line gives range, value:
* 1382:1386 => 256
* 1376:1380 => 183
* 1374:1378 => 169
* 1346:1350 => 351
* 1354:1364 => 290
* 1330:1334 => 346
